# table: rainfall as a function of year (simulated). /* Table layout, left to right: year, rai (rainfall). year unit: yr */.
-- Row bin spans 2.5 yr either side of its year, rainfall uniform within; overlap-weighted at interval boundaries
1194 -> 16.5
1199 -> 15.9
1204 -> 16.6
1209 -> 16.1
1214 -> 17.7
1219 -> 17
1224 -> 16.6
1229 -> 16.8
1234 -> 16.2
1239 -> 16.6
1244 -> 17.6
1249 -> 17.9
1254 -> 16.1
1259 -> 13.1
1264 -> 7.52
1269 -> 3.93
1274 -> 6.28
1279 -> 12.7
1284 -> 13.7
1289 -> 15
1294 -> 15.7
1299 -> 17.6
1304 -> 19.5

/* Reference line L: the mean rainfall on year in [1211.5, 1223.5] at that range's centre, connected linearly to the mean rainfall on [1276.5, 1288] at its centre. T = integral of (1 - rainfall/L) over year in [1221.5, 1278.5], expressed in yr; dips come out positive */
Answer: 7.5 yr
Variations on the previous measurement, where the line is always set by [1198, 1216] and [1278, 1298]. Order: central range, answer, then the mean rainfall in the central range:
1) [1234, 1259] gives -1.47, 16.6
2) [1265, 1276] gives 7.07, 5.38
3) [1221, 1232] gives -0.38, 16.7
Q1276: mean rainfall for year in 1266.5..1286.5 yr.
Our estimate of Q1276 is 9.15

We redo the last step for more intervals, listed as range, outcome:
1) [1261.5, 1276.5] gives 5.91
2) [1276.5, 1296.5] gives 14.3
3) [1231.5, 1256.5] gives 16.9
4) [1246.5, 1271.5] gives 11.7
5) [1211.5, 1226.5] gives 17.1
